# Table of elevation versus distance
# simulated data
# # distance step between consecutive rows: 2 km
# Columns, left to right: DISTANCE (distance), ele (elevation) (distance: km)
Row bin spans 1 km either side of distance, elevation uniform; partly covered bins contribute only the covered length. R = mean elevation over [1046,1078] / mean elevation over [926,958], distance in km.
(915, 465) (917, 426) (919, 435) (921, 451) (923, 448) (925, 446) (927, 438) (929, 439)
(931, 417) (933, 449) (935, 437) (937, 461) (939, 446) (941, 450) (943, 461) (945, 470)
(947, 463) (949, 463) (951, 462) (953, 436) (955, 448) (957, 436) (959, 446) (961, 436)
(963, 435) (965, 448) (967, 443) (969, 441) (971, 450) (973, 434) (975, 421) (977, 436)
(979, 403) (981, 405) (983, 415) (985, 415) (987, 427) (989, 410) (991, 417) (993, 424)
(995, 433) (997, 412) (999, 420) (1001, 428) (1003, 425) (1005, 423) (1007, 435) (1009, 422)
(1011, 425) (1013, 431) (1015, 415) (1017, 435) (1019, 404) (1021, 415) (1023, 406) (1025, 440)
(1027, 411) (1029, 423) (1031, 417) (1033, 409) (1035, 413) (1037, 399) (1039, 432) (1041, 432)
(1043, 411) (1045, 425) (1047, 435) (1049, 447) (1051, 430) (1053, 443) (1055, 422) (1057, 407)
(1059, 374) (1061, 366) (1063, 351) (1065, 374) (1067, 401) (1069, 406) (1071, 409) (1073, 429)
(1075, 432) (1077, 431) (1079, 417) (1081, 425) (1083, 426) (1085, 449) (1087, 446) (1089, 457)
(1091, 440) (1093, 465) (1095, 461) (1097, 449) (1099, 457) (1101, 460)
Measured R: 0.91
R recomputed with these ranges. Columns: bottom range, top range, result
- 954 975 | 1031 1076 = 0.93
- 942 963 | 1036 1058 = 0.94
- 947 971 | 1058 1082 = 0.90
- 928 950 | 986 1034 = 0.93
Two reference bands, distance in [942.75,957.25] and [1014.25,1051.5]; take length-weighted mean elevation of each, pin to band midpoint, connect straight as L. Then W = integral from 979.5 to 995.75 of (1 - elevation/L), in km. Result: 0.8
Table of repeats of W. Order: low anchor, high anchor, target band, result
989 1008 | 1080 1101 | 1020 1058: 1.1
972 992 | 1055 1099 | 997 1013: -0.2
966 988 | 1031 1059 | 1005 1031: 0.1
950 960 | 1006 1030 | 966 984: 0.4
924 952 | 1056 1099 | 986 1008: 0.7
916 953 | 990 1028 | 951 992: 0.4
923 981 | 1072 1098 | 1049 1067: 1.7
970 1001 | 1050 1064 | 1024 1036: -0.3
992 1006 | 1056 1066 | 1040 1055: -1.8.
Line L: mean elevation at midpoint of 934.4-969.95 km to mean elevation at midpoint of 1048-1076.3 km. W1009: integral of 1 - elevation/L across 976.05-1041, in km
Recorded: 1.2 km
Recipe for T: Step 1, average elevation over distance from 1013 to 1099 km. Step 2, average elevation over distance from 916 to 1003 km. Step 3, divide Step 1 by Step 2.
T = 0.97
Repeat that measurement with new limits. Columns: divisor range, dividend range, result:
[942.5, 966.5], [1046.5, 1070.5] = 0.90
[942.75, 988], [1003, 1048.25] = 0.96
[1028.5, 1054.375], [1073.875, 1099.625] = 1.04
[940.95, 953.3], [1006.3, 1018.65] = 0.93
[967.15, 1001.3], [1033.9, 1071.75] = 0.97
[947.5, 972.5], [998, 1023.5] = 0.95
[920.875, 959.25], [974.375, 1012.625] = 0.94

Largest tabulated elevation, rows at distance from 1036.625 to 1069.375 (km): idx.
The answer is 447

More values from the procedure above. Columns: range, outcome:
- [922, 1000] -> 470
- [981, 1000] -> 433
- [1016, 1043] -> 440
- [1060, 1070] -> 406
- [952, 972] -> 450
